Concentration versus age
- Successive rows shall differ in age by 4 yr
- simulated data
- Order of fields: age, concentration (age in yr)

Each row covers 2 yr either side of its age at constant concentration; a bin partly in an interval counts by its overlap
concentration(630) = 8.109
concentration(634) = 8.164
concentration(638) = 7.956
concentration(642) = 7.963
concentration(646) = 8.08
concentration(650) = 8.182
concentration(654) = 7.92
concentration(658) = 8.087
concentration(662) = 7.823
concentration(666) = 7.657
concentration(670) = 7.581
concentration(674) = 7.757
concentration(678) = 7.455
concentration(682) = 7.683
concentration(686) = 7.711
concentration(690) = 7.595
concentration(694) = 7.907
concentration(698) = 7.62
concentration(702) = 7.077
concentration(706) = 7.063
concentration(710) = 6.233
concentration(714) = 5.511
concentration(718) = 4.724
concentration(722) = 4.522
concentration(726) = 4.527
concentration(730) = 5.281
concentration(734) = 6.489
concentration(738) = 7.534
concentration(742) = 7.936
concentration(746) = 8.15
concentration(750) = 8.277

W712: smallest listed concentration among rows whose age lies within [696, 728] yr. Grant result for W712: 4.522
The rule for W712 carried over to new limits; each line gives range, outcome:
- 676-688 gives 7.455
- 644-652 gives 8.08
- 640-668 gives 7.657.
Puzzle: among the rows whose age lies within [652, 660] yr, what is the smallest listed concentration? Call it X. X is 7.92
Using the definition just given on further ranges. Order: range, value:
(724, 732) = 4.527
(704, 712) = 6.233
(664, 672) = 7.581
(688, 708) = 7.063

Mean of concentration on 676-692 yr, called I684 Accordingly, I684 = 7.61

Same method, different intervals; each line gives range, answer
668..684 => 7.62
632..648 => 8.04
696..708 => 7.25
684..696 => 7.74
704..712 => 6.65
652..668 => 7.87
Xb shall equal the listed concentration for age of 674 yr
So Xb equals 7.757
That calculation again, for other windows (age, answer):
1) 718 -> 4.724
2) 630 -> 8.109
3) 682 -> 7.683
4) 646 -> 8.08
